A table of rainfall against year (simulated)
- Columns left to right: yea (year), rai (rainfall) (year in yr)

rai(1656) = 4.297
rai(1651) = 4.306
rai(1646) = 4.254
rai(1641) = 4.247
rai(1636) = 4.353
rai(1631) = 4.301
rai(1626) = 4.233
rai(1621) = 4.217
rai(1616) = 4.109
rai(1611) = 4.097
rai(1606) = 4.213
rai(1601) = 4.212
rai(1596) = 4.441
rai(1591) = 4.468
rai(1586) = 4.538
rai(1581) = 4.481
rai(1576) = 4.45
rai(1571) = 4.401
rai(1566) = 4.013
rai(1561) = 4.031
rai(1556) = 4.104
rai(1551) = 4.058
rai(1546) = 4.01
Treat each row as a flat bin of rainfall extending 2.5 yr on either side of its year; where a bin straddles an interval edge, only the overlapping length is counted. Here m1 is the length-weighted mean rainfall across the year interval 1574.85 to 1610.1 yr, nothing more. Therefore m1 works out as 4.38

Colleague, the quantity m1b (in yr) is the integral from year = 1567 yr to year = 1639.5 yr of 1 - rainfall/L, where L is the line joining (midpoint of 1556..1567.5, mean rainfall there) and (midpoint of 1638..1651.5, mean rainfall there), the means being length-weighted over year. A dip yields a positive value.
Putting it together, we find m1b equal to -2.85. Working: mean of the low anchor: 4.04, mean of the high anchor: 4.27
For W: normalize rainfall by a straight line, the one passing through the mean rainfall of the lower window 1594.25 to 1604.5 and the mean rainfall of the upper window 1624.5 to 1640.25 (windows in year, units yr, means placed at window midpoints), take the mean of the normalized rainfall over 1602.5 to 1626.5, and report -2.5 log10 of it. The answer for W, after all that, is 0.03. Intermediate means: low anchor 4.31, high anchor 4.29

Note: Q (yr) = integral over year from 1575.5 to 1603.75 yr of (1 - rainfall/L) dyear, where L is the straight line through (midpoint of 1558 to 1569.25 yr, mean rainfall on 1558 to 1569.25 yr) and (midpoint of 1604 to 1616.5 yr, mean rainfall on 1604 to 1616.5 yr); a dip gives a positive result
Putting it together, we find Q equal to -2.3 yr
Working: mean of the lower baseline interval 4.05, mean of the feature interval 4.43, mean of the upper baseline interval 4.14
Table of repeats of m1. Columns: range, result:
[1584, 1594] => 4.5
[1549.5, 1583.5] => 4.22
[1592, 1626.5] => 4.23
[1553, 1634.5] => 4.27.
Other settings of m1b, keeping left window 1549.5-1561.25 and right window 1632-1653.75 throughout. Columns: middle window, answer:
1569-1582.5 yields -1.0 yr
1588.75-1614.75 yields -0.6 yr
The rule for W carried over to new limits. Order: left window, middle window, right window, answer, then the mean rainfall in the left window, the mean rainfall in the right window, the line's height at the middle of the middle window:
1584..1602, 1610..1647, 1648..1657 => 0.03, 4.43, 4.3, 4.35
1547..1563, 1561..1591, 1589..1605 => -0.04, 4.06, 4.36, 4.21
